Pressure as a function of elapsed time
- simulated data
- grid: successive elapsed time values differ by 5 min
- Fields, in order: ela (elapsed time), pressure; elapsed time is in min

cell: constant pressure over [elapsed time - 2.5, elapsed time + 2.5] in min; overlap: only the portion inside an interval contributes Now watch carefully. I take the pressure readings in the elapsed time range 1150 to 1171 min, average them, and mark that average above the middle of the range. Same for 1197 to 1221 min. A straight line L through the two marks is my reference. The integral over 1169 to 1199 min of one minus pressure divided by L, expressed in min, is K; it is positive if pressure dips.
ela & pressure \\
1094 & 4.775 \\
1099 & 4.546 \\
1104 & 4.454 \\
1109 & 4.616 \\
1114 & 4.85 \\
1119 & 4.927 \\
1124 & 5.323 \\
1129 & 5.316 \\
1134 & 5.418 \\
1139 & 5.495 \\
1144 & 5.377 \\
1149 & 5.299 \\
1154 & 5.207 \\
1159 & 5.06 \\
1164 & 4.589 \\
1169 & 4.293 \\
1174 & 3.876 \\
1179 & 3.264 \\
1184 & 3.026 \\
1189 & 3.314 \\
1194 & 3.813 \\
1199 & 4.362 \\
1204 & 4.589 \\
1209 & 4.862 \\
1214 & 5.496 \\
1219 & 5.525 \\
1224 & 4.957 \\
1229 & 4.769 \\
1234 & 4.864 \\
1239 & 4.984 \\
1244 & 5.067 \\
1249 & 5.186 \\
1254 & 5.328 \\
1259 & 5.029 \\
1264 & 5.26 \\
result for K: 7.94 min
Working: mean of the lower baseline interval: 4.84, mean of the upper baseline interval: 4.97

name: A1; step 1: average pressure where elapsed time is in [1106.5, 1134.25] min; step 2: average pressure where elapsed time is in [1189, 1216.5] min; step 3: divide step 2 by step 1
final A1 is 0.89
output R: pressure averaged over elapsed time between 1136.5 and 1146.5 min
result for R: 5.44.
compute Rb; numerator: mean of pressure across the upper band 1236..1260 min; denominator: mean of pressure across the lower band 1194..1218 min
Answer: 1.07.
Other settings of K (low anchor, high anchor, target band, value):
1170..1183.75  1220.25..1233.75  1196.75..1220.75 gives -2.8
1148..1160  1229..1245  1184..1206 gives 5.1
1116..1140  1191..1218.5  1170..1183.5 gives 3.6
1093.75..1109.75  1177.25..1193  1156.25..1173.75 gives -4.8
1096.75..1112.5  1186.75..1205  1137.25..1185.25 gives -4.1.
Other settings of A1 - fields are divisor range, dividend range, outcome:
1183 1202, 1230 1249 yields 1.35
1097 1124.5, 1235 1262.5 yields 1.08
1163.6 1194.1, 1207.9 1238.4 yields 1.38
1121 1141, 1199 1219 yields 0.93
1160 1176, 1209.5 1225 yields 1.22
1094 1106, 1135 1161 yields 1.16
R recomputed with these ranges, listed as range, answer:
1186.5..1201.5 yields 3.83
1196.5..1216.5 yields 4.83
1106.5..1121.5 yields 4.8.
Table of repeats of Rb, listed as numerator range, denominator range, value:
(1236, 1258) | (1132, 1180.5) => 1.07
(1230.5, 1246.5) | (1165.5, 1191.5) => 1.38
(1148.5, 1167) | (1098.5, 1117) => 1.08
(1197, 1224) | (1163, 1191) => 1.35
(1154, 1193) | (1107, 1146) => 0.77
